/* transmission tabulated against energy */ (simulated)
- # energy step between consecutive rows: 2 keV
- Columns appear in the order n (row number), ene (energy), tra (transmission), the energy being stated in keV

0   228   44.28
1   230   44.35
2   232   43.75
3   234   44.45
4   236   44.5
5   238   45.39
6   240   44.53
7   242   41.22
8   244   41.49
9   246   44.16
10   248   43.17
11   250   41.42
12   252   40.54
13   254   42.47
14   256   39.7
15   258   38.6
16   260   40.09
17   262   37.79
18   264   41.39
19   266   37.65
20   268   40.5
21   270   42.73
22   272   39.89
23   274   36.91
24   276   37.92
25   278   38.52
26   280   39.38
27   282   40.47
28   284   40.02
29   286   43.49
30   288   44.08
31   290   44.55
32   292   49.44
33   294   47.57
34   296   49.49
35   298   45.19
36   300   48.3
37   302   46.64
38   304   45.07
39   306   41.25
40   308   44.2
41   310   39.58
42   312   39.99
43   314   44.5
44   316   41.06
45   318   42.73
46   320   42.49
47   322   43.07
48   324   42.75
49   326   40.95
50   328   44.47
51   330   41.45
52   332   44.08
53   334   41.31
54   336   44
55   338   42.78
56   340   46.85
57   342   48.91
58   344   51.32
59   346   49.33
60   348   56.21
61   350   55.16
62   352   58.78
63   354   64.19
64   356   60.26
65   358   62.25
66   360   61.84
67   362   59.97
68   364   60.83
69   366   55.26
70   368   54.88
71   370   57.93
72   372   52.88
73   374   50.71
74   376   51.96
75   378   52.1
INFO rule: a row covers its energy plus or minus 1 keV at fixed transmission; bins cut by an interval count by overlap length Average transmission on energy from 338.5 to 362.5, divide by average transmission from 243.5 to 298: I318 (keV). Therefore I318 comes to 1.3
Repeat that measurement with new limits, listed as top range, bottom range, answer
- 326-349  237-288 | 1.13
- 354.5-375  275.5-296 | 1.35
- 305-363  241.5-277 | 1.19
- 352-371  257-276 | 1.51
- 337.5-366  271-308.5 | 1.29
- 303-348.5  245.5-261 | 1.07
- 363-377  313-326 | 1.29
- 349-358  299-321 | 1.38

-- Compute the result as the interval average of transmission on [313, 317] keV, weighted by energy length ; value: 42.8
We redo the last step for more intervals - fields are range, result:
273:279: 37.8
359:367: 59.5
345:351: 53.6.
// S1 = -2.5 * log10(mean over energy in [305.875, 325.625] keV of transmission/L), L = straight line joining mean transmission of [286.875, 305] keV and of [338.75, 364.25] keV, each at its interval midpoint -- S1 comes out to 0.19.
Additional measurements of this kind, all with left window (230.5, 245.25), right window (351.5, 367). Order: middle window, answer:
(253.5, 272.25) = 0.18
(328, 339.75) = 0.30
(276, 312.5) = 0.18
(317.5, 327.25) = 0.29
